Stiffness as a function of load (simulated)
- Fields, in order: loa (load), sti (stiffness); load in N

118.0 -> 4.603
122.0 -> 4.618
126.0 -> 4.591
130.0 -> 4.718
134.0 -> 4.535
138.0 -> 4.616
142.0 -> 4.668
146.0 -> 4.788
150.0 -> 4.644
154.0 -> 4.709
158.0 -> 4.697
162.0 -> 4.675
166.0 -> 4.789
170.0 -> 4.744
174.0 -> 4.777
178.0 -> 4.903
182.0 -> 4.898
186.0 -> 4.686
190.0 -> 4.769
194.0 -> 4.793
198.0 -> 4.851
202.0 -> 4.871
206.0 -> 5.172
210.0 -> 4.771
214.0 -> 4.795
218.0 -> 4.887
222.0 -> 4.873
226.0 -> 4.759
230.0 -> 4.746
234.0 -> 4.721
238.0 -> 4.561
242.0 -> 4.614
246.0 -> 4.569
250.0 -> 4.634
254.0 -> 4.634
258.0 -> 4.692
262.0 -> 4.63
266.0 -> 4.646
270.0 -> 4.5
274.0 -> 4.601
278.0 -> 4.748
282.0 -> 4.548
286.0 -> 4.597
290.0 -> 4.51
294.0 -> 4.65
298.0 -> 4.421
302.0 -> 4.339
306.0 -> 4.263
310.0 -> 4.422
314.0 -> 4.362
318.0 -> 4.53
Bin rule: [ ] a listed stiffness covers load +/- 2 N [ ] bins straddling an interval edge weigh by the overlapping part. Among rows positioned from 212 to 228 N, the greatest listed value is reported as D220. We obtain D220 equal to 4.887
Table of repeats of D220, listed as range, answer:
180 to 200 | 4.898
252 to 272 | 4.692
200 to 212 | 5.172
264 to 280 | 4.748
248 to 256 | 4.634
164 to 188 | 4.903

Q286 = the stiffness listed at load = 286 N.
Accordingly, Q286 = 4.597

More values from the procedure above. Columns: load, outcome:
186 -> 4.686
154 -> 4.709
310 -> 4.422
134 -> 4.535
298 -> 4.421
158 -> 4.697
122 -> 4.618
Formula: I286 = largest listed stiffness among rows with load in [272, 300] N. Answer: 4.748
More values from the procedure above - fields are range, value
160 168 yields 4.789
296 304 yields 4.421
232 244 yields 4.721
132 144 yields 4.668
